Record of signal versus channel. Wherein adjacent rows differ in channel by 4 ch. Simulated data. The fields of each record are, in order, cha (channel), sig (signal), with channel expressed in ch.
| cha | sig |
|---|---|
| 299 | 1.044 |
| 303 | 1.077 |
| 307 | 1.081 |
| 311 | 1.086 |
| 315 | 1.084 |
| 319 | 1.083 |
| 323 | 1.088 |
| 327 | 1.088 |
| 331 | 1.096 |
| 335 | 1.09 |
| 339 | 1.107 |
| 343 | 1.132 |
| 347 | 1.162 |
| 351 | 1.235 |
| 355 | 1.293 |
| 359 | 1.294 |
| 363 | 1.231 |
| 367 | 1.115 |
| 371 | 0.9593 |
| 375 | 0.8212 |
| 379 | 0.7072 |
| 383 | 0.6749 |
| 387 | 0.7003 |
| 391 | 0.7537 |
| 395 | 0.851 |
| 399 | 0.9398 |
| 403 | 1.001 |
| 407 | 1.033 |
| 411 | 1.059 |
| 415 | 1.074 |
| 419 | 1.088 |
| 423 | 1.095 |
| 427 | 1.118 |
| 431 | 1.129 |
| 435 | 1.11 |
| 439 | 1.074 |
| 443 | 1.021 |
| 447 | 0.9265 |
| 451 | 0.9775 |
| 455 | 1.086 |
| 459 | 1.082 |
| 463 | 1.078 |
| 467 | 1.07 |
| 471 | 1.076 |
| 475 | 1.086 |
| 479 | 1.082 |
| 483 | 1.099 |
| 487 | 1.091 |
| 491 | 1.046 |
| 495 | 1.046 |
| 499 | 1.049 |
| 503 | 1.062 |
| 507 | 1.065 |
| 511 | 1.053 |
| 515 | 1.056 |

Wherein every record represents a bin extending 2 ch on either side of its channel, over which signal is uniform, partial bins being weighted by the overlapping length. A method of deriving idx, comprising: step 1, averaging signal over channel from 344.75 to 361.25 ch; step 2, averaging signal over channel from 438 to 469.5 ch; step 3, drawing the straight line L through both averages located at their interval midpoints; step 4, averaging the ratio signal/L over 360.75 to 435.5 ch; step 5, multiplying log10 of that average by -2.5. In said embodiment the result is 0.182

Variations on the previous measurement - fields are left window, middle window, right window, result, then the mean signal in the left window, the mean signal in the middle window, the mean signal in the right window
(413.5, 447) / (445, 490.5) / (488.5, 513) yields 0.01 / 1.08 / 1.06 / 1.05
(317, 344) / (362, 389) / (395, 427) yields 0.21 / 1.1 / 0.874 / 1.03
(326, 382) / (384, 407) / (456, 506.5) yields 0.25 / 1.09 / 0.858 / 1.07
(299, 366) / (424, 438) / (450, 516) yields -0.02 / 1.14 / 1.11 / 1.07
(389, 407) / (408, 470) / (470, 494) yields -0.08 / 0.903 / 1.07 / 1.08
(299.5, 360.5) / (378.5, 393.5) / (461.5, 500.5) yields 0.48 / 1.13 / 0.714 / 1.07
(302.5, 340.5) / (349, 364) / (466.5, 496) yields -0.17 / 1.09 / 1.27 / 1.08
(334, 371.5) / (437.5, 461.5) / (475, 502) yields 0.07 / 1.17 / 1.03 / 1.07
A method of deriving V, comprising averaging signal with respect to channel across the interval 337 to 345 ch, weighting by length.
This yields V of 1.12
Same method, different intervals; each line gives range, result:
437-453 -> 1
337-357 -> 1.19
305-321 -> 1.08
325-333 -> 1.09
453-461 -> 1.08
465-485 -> 1.08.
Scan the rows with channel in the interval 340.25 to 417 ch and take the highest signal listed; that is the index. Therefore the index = 1.294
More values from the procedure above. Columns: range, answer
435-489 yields 1.11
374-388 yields 0.8212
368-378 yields 0.9593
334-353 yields 1.235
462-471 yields 1.078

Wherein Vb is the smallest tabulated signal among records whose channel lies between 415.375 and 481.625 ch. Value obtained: 0.9265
